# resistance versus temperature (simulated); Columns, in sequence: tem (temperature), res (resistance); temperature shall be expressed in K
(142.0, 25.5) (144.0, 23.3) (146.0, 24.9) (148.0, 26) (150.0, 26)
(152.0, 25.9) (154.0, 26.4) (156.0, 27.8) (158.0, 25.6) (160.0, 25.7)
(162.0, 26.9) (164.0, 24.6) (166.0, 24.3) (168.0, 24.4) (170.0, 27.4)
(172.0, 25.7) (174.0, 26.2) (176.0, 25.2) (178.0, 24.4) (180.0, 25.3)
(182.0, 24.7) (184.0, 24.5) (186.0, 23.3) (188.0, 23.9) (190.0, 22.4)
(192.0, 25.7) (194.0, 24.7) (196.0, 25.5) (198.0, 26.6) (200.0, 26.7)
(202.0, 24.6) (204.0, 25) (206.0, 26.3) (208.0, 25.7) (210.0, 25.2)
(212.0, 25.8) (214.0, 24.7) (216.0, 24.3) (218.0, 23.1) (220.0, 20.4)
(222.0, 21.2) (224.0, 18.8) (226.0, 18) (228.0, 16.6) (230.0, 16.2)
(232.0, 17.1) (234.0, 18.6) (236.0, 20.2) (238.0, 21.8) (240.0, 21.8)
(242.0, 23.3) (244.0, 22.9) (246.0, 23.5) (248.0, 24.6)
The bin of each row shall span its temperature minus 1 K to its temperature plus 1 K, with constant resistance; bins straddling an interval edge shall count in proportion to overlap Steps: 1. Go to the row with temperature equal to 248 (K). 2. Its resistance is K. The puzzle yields 24.6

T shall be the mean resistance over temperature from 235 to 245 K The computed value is 22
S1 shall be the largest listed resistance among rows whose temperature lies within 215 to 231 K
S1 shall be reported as 24.3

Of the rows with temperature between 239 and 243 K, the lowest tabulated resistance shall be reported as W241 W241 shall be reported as 21.8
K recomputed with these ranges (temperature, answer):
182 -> 24.7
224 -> 18.8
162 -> 26.9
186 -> 23.3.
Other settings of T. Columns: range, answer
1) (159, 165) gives 25.7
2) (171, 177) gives 25.7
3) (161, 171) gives 25.5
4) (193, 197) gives 25.1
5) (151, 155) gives 26.1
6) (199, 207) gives 25.6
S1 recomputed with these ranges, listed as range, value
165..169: 24.4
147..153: 26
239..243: 23.3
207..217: 25.8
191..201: 26.7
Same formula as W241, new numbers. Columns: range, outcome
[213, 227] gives 18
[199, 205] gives 24.6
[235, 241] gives 20.2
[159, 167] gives 24.3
